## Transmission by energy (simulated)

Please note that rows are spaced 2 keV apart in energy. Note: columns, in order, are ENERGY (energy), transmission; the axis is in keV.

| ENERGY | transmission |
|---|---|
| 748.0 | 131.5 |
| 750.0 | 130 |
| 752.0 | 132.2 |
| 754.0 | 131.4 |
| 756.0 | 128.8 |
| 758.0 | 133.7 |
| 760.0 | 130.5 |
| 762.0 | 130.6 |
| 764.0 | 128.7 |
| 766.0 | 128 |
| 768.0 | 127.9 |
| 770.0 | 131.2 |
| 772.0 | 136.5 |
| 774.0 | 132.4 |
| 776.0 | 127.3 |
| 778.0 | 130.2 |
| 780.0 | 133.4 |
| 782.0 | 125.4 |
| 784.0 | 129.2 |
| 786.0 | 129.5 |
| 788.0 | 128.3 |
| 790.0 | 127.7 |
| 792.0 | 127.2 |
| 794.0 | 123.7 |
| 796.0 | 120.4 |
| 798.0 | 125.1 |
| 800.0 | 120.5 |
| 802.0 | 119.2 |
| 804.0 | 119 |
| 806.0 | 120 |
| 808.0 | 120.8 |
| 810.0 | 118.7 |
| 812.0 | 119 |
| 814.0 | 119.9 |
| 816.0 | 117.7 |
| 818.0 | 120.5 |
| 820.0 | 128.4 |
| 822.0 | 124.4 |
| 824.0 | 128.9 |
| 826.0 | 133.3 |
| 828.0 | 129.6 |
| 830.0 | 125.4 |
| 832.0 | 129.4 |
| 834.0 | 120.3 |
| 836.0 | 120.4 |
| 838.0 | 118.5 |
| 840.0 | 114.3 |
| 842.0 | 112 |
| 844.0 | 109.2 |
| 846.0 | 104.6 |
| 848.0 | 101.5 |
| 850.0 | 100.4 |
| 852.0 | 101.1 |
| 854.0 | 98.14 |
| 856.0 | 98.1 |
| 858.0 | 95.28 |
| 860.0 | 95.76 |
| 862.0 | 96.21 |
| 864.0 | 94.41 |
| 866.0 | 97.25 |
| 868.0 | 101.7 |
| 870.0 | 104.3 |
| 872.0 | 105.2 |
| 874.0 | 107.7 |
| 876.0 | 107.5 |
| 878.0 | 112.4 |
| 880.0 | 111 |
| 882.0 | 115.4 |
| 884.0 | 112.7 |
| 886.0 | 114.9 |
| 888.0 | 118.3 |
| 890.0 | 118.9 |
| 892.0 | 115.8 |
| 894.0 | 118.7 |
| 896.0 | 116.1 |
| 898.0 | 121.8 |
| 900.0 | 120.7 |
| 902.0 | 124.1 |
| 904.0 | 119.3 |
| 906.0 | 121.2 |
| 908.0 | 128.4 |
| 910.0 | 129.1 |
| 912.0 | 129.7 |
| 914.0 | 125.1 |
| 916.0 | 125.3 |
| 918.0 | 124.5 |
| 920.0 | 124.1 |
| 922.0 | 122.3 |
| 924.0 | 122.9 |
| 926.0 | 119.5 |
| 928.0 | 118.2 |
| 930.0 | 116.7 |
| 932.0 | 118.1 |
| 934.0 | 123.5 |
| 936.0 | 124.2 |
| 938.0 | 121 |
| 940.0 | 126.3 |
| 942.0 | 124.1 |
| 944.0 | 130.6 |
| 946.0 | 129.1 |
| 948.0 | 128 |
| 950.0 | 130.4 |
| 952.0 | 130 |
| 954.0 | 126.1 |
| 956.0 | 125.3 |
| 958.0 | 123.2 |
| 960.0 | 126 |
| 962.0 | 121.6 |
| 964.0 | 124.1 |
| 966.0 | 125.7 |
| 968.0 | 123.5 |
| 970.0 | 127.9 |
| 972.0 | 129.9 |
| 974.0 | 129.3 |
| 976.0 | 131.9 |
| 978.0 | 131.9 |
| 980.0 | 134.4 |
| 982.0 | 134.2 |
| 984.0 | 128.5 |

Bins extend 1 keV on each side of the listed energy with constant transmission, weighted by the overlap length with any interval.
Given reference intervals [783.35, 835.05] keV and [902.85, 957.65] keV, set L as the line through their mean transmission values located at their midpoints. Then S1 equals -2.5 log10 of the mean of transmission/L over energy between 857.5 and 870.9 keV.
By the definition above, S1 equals 0.26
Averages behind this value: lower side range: 124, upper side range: 125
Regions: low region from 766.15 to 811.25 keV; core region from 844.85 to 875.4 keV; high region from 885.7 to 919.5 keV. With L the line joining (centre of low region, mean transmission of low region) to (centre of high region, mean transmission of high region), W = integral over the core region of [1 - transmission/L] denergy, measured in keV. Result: 5.8 keV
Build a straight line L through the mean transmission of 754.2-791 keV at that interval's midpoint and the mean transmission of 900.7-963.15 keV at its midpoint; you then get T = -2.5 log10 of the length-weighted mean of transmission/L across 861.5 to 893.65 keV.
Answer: 0.16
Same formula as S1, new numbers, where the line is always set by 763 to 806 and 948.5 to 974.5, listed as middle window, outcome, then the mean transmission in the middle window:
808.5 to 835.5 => 0.02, 124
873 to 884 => 0.14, 111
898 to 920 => 0.02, 125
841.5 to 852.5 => 0.21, 105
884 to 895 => 0.09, 117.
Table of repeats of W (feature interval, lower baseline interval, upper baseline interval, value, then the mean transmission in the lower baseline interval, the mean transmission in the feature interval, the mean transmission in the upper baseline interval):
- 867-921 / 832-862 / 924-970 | -1.1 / 107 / 118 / 124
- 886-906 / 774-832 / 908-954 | 0.9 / 125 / 119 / 125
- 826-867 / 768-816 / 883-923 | 4.9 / 125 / 109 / 122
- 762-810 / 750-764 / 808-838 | 0.5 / 131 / 127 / 124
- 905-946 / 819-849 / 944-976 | 0.4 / 120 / 124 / 127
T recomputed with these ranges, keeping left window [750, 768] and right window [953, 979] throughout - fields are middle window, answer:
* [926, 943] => 0.051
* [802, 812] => 0.087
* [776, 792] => 0.008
